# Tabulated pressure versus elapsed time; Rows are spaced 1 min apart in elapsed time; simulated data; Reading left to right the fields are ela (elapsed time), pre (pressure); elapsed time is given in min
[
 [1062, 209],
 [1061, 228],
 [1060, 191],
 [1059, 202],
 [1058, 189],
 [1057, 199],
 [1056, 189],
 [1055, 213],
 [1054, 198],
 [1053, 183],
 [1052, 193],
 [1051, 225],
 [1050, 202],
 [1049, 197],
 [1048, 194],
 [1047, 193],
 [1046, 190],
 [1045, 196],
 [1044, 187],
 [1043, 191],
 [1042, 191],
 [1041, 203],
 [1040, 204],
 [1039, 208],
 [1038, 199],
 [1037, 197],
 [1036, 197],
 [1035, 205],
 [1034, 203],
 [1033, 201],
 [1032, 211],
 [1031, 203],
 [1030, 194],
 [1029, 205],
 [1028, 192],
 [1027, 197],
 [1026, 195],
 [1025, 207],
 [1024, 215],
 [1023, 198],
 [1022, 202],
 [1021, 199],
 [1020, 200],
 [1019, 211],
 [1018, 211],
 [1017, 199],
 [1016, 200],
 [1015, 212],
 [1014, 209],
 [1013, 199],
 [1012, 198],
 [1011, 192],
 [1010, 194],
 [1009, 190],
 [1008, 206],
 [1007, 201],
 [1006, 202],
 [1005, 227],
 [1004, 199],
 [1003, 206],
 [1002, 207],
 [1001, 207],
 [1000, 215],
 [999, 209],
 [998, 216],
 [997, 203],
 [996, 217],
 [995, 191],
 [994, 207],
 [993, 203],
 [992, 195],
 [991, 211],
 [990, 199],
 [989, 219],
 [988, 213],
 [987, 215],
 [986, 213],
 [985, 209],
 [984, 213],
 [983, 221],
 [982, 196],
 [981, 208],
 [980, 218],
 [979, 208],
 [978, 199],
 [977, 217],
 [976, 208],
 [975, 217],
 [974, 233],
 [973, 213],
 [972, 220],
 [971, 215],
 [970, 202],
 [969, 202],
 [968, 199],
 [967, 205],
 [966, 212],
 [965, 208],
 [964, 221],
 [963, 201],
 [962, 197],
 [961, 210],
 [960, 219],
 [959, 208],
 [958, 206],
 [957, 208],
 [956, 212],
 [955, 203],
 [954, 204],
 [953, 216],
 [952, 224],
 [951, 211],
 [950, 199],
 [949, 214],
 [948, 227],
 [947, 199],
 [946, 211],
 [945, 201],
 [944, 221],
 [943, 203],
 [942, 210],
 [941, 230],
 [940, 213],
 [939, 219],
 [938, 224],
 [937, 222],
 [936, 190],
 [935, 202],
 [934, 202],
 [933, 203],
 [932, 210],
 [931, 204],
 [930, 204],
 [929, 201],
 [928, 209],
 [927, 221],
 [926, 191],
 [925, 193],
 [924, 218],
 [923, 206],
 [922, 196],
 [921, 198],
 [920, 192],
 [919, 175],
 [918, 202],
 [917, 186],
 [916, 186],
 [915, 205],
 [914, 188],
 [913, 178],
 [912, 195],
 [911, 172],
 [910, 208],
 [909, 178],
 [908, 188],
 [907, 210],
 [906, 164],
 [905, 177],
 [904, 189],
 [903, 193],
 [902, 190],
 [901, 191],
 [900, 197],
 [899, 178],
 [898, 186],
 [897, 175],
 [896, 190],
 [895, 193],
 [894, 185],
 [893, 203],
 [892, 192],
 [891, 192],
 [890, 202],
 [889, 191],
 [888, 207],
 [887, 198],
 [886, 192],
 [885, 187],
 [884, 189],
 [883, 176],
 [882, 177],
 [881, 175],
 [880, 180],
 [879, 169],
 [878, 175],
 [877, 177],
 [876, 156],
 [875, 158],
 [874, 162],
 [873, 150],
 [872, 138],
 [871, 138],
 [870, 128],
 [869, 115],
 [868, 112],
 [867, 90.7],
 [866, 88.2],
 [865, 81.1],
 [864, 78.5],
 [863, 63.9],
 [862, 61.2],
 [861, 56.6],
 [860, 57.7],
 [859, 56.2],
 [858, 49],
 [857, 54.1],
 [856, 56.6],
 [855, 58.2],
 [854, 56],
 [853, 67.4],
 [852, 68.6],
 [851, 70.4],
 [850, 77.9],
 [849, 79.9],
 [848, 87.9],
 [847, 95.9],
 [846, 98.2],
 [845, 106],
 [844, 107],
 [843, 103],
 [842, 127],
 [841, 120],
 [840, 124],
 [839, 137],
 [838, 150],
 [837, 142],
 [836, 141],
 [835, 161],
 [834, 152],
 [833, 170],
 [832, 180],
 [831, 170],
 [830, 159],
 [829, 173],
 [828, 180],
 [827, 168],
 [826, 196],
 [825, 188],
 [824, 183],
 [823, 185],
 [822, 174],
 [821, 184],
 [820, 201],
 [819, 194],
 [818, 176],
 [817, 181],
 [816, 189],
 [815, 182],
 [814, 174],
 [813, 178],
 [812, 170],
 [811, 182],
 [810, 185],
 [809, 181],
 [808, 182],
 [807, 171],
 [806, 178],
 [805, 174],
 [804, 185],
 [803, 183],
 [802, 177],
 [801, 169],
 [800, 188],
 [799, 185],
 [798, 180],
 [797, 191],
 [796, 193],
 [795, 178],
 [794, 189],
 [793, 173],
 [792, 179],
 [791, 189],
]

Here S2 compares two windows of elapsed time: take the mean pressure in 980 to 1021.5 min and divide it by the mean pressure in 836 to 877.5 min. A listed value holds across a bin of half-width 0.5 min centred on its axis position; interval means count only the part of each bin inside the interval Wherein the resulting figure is 2.05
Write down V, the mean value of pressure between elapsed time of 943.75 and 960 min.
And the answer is 210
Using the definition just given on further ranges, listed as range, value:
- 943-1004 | 210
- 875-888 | 180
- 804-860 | 141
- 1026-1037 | 200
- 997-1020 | 205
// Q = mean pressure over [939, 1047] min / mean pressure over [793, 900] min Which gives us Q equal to 1.4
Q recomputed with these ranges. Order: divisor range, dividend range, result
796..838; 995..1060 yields 1.14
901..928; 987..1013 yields 1.07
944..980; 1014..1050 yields 0.95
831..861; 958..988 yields 2.06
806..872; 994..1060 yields 1.54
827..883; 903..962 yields 1.71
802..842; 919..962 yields 1.21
